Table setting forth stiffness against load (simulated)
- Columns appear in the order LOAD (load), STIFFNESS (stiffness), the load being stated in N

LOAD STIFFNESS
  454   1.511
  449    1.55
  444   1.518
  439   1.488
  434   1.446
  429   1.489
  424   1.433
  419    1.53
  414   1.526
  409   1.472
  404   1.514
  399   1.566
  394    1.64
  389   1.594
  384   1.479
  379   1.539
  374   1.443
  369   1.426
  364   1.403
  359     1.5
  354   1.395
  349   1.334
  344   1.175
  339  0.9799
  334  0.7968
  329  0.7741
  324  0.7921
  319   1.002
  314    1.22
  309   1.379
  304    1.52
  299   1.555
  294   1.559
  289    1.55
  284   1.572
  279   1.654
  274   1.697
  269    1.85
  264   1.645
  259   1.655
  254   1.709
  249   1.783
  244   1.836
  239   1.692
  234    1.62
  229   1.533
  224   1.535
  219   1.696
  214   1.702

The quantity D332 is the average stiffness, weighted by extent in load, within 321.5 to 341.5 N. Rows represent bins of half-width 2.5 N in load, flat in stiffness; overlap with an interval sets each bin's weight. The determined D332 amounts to 0.836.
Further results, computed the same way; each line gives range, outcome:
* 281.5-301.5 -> 1.56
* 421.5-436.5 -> 1.46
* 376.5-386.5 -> 1.51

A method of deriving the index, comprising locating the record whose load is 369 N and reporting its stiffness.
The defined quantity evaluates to 1.426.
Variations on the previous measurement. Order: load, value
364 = 1.403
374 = 1.443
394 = 1.64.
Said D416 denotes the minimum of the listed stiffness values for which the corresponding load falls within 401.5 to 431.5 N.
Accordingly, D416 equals 1.433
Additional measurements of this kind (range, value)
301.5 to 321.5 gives 1.002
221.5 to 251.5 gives 1.533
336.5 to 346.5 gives 0.9799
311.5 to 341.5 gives 0.7741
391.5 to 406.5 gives 1.514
